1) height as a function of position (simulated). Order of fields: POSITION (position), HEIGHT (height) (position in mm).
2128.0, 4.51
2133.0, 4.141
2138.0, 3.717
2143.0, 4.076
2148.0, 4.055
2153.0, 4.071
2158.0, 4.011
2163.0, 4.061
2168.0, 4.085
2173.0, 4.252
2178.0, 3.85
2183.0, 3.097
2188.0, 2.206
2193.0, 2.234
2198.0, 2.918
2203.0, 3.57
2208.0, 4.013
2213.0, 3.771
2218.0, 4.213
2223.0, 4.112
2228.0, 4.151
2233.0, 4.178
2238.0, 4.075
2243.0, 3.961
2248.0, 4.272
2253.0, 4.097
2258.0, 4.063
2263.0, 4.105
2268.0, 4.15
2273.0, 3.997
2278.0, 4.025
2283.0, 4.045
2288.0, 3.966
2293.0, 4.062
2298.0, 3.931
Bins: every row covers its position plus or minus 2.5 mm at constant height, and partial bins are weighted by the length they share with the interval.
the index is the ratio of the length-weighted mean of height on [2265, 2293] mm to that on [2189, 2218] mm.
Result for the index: 1.22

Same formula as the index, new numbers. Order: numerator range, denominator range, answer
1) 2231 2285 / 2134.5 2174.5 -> 1.01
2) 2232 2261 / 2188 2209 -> 1.36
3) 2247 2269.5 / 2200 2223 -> 1.06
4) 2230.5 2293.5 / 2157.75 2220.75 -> 1.15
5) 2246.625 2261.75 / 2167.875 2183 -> 1.06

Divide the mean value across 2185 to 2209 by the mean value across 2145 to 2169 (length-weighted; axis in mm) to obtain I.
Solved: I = 0.72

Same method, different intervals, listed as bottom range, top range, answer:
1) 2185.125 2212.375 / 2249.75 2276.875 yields 1.34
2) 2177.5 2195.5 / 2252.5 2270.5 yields 1.50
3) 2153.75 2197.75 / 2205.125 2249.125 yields 1.17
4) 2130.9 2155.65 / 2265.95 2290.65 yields 1.01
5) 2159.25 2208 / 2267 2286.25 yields 1.18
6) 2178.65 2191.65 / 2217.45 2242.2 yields 1.48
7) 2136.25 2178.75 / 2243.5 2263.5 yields 1.02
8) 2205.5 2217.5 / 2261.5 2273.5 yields 1.04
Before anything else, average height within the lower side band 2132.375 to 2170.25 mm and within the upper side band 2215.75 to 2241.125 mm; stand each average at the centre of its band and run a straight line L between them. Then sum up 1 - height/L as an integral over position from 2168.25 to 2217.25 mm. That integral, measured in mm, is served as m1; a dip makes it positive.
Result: 8.3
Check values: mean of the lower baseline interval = 4.02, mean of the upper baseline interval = 4.14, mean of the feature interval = 3.39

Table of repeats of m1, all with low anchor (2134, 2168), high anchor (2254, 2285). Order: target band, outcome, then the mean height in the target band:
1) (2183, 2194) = 4.4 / 2.42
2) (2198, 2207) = 1.3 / 3.46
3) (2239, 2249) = -0.1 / 4.09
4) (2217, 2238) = -0.5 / 4.15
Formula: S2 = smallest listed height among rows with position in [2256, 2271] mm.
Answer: 4.063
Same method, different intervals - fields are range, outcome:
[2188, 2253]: 2.206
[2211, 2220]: 3.771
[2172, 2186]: 3.097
